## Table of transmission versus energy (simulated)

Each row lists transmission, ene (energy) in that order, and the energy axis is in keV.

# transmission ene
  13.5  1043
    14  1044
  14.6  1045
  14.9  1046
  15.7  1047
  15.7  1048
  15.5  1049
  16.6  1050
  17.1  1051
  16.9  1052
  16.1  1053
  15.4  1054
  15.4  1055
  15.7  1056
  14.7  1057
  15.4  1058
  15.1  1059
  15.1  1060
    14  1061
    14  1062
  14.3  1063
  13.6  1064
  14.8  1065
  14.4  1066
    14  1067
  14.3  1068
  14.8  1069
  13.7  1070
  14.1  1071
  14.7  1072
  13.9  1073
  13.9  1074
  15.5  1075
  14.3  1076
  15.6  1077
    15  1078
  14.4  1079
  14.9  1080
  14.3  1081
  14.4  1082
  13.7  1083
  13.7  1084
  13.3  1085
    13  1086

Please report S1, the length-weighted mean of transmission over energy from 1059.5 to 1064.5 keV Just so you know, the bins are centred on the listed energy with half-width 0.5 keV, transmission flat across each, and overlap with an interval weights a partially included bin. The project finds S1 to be 14.2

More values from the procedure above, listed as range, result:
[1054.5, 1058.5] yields 15.3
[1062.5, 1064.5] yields 13.9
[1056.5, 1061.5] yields 14.9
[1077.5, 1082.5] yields 14.6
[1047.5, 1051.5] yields 16.2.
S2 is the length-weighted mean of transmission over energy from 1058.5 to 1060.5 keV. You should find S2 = 15.1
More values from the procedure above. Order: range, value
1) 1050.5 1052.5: 17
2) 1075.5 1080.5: 14.8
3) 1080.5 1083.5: 14.1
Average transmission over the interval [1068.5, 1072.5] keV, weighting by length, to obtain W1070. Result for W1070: 14.3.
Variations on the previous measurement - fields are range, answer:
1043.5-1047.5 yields 14.8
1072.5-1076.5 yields 14.4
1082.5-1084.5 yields 13.7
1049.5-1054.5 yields 16.4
